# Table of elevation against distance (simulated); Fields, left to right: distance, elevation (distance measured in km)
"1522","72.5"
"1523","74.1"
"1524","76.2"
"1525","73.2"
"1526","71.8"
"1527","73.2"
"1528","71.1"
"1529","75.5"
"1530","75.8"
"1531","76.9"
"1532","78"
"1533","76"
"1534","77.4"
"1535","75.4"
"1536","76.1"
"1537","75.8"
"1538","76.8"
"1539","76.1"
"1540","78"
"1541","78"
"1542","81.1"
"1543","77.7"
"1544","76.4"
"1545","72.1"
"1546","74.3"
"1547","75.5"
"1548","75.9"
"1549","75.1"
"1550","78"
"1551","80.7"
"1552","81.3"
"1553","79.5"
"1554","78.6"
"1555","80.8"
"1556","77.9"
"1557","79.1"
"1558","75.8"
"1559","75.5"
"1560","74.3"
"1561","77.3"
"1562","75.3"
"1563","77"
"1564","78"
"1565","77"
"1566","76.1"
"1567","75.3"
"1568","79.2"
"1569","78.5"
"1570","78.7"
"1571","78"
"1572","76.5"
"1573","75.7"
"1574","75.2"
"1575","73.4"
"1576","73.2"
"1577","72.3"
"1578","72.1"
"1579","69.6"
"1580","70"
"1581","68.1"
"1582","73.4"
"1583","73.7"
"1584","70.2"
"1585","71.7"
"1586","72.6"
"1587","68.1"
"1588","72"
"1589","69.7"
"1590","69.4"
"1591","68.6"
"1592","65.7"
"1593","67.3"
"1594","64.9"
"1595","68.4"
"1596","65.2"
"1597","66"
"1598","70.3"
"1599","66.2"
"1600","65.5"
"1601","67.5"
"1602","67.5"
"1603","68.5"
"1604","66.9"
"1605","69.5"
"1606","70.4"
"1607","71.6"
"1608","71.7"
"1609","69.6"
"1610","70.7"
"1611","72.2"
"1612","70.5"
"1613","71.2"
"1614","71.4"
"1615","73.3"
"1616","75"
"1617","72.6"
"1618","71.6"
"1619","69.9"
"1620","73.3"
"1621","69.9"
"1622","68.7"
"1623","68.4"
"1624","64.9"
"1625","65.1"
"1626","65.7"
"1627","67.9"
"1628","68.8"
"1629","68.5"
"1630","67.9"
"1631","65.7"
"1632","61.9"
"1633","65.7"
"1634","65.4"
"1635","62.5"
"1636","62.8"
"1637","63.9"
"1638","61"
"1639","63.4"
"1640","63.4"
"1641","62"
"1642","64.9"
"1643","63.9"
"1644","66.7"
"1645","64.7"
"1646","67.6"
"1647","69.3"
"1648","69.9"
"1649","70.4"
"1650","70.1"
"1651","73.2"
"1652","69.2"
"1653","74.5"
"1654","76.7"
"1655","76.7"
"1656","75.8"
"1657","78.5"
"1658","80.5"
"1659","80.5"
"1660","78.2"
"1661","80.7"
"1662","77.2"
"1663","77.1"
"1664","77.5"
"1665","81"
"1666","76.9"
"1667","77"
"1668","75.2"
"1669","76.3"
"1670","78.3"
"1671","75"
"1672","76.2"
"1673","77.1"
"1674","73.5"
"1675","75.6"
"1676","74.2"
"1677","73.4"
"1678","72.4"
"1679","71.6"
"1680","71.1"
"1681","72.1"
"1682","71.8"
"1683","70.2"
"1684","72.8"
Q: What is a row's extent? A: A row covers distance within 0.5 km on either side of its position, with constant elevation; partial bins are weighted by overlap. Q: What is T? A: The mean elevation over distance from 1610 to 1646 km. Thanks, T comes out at 67.3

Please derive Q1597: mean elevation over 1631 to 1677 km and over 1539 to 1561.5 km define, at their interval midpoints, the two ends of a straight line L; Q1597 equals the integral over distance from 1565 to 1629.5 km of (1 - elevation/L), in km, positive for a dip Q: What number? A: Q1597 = 3.6 km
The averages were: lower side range 77.4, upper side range 71.8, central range 70.7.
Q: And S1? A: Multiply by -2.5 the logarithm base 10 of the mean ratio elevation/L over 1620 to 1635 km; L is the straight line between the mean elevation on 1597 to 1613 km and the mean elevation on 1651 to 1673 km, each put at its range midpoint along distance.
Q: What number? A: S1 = 0.085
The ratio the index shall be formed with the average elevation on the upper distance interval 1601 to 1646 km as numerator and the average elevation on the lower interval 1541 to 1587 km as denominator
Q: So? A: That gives 0.90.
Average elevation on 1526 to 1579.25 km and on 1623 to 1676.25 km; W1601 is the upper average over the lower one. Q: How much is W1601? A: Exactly 0.93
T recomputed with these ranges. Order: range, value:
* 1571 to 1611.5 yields 70.1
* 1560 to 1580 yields 75.5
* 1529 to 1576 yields 76.9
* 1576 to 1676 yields 70.5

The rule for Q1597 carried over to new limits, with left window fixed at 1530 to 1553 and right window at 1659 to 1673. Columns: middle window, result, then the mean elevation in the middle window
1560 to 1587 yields 0.9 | 74.4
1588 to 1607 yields 2.3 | 67.9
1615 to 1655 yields 5.0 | 67.8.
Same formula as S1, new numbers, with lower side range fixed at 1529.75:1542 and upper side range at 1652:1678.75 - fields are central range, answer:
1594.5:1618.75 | 0.10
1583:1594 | 0.11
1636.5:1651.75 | 0.16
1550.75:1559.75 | -0.02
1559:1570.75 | 0.00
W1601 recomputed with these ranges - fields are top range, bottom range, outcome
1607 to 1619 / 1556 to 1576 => 0.94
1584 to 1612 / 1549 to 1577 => 0.89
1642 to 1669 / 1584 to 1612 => 1.08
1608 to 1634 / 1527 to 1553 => 0.90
